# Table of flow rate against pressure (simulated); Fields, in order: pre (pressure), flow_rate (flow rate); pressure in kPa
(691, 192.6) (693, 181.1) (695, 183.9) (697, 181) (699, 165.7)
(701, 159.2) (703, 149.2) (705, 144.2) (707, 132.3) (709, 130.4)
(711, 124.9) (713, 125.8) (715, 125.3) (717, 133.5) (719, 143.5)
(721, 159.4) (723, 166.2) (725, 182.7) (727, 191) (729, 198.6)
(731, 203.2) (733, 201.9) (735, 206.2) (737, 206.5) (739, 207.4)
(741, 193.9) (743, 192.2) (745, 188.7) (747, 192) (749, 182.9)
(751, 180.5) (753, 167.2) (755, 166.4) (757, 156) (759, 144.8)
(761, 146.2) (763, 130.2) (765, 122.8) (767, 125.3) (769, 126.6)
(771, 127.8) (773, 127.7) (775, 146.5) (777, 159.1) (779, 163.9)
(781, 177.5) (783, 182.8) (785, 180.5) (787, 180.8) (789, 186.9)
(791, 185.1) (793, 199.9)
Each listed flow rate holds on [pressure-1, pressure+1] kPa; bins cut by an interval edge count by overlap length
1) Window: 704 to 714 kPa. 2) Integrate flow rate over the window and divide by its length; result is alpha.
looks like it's 132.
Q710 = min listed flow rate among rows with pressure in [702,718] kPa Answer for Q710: 124.9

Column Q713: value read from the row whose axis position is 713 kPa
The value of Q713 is 125.8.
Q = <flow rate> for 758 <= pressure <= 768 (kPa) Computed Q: 134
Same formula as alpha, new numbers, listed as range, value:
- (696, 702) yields 169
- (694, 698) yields 182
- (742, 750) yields 189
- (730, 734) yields 203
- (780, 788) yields 180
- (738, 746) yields 196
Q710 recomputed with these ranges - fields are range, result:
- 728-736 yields 198.6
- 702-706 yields 144.2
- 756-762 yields 144.8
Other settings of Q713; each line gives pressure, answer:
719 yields 143.5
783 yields 182.8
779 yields 163.9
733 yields 201.9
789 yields 186.9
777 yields 159.1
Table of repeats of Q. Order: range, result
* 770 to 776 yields 134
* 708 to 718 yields 128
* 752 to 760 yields 159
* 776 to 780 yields 162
